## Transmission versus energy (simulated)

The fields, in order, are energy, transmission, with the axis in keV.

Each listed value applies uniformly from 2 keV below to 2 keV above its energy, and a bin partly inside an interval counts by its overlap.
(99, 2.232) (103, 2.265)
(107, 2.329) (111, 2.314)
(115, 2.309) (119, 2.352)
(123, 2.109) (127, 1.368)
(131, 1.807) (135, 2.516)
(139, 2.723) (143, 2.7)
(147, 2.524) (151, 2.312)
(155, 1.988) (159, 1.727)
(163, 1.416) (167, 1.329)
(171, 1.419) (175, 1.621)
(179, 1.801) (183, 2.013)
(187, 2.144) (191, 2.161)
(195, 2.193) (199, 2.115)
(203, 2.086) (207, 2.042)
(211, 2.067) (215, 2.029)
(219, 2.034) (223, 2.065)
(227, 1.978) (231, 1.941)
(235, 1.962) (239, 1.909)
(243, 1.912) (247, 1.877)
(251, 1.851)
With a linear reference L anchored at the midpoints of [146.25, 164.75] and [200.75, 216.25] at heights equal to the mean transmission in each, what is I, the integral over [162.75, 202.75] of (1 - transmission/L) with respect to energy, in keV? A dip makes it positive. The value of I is 3.3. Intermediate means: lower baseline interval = 1.97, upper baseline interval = 2.06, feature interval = 1.85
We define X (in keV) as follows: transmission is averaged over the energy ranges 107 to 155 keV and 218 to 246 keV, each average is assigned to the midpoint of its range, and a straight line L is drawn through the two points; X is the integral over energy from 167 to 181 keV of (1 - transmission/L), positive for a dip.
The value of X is 3.70 keV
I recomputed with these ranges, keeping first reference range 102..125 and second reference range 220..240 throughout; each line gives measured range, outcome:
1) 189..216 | -0.7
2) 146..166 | 2.2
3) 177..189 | 0.6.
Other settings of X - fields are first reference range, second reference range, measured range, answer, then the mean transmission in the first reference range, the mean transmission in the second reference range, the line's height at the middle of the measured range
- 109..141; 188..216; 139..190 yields 4.6 keV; 2.19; 2.1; 2.14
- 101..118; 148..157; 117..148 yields -0.2 keV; 2.31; 2.19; 2.25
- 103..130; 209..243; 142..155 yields -2.0 keV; 2.13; 1.99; 2.09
